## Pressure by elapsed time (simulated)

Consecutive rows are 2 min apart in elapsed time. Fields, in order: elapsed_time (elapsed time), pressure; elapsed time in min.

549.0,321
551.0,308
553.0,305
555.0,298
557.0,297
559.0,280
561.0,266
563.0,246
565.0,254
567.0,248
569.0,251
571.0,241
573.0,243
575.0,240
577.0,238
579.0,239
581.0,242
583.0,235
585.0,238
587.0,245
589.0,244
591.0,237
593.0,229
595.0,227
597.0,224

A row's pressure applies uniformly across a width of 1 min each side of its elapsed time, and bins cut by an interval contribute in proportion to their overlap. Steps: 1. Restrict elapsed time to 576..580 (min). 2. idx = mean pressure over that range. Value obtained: 238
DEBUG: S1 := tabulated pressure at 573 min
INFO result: 243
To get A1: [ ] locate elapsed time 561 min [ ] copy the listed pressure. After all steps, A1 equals 266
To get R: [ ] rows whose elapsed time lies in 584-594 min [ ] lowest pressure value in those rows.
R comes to 229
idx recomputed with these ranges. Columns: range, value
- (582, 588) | 239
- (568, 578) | 243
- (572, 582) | 240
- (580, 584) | 238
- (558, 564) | 264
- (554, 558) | 298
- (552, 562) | 289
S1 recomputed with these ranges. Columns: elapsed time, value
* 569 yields 251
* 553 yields 305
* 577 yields 238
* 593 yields 229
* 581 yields 242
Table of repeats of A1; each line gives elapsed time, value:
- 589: 244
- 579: 239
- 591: 237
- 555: 298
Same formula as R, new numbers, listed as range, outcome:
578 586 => 235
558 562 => 266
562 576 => 240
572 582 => 238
